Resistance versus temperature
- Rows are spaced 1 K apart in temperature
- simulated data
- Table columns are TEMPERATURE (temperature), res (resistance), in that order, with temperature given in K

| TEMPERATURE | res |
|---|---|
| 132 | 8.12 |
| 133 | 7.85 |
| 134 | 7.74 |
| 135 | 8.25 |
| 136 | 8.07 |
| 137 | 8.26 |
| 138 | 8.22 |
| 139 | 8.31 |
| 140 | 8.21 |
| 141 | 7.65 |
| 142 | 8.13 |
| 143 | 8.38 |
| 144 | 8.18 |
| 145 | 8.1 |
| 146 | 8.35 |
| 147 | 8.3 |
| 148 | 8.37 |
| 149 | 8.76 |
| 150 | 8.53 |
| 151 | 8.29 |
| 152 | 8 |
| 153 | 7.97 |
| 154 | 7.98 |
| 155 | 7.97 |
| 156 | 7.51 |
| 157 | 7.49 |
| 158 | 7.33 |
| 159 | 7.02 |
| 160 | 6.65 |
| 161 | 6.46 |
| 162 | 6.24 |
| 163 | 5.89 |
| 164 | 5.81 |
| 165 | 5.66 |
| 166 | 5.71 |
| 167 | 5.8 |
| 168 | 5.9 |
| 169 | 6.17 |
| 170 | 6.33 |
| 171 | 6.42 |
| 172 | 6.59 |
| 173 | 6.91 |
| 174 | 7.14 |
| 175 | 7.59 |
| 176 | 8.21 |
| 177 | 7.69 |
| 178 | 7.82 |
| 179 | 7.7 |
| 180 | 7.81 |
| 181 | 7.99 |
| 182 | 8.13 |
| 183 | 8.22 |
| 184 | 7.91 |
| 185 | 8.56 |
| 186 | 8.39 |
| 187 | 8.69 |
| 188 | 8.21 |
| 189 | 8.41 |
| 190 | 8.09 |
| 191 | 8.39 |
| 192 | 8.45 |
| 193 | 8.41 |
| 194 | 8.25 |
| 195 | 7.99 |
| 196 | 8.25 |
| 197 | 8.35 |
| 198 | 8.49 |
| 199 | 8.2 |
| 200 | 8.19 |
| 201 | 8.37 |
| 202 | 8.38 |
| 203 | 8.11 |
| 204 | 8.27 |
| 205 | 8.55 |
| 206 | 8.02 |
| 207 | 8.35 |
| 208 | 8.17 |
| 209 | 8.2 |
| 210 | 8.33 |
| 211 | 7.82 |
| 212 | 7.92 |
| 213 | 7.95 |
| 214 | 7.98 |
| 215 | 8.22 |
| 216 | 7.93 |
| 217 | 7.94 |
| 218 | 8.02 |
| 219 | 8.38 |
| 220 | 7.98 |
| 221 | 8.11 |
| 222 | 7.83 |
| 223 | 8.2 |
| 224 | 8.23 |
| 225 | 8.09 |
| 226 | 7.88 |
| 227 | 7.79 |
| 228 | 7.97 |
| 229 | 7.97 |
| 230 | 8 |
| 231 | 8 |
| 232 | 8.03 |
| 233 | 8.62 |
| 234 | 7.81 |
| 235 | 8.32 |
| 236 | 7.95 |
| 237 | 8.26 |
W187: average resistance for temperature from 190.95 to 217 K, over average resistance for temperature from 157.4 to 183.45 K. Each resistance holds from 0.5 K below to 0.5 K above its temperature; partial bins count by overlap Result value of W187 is 1.19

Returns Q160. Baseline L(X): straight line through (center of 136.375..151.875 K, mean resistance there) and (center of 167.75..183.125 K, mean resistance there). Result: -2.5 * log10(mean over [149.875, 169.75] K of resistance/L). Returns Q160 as 0.135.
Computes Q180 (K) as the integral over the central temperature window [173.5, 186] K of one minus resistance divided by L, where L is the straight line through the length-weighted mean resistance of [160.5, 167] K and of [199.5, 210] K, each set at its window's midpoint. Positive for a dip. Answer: -1.9 K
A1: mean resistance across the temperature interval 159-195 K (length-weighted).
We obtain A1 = 7.34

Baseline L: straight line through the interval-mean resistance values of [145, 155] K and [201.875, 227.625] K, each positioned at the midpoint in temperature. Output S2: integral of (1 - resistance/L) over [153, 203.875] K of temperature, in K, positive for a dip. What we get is 4.0 K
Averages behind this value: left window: 8.26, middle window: 7.53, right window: 8.1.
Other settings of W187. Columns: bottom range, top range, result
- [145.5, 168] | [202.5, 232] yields 1.11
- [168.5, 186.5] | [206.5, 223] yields 1.07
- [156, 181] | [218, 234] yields 1.18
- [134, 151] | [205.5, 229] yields 0.98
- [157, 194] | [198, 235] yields 1.11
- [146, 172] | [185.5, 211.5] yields 1.17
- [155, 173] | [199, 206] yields 1.28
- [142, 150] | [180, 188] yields 0.99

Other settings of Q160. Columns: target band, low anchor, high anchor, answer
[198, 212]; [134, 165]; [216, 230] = -0.04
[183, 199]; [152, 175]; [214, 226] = -0.13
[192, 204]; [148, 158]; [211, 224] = -0.03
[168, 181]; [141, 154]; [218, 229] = 0.14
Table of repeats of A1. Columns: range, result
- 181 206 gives 8.29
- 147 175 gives 7.03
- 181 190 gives 8.28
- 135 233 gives 7.83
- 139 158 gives 8.1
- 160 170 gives 6.01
